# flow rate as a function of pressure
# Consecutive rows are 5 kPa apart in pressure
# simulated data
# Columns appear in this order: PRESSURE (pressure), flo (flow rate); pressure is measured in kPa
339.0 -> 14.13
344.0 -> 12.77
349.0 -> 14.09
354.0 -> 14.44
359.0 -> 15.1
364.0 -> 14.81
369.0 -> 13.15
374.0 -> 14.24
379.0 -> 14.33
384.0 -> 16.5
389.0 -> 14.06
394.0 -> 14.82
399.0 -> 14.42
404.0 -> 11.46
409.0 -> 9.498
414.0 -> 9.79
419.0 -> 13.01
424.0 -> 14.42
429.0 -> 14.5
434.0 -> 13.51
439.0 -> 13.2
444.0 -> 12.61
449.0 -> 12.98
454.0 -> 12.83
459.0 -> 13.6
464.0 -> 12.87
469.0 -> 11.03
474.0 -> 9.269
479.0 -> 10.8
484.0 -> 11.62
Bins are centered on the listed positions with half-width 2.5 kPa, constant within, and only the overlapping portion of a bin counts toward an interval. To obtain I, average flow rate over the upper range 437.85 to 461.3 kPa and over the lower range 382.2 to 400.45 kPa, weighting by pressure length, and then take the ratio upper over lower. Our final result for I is 0.9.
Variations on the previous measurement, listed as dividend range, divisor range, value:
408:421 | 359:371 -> 0.76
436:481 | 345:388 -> 0.84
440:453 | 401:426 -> 1.10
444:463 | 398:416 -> 1.18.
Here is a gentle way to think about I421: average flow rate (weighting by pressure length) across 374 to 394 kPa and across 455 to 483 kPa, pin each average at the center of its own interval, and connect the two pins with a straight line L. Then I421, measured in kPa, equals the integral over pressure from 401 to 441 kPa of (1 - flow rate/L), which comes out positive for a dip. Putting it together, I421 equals 2.80 kPa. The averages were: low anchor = 14.9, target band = 12.4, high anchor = 11.6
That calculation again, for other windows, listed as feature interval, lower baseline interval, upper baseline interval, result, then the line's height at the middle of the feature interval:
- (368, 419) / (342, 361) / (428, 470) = 1.6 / 13.6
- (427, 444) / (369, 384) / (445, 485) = -1.0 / 12.8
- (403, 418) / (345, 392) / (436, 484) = 3.3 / 13.4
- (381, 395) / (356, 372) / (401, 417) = -3.3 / 12.3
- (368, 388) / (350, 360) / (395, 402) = -0.2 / 14.4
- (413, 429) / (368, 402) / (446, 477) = 0.4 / 13.4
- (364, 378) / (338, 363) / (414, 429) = -0.1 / 13.9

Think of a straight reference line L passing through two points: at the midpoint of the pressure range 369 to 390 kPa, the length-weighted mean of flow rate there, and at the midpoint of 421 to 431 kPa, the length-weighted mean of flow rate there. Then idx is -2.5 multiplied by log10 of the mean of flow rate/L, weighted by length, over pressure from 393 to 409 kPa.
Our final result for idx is 0.14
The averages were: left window 14.6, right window 14.4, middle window 12.8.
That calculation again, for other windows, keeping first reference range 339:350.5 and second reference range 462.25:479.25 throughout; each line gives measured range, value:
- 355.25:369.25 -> -0.11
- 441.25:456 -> -0.13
